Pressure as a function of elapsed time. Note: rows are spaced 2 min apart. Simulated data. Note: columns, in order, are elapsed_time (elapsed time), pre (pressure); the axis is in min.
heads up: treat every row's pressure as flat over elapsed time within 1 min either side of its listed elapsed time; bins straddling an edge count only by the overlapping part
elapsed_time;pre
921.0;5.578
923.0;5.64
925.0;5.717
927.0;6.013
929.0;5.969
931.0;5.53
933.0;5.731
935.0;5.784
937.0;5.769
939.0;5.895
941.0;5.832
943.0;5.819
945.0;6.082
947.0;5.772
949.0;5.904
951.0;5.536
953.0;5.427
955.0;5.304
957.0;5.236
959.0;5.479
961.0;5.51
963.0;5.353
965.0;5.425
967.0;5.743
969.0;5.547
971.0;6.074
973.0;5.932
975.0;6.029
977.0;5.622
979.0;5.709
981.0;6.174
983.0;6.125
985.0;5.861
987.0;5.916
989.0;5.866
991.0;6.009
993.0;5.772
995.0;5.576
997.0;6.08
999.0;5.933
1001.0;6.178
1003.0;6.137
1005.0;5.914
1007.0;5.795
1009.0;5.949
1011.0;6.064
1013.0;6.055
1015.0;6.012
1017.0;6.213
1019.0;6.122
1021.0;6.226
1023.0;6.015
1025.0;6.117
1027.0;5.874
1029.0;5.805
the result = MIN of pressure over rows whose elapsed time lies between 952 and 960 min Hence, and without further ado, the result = 5.236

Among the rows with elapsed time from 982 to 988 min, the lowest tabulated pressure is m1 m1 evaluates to 5.861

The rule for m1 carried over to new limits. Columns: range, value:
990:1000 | 5.576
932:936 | 5.731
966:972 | 5.547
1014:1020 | 6.012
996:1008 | 5.795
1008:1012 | 5.949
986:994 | 5.772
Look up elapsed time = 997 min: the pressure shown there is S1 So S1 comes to 6.08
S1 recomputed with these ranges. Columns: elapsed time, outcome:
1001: 6.178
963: 5.353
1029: 5.805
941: 5.832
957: 5.236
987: 5.916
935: 5.784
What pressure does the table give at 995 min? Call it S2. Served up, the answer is 5.576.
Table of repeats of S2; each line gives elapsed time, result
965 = 5.425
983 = 6.125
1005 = 5.914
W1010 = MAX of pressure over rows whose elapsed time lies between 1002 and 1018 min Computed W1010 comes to 6.213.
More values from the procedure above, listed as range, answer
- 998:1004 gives 6.178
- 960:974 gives 6.074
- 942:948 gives 6.082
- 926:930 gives 6.013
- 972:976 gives 6.029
